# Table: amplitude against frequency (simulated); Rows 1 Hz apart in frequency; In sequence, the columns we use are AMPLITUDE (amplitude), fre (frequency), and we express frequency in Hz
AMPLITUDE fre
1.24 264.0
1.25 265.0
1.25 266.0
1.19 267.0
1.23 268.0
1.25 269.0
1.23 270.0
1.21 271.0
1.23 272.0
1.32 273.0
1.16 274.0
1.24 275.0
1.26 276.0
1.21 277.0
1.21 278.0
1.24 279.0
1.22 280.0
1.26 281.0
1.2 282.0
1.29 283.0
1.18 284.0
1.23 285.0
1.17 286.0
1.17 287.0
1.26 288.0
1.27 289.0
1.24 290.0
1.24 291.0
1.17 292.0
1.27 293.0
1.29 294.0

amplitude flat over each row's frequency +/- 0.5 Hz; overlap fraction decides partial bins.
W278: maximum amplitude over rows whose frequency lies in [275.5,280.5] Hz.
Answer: 1.26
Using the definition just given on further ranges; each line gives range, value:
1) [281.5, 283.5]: 1.29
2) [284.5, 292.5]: 1.27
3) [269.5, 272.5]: 1.23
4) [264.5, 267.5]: 1.25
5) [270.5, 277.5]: 1.32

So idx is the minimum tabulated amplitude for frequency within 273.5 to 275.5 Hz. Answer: 1.16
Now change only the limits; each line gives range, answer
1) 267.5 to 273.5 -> 1.21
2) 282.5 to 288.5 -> 1.17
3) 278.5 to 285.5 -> 1.18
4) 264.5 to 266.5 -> 1.25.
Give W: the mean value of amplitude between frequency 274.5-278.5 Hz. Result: 1.23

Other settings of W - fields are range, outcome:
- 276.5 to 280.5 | 1.22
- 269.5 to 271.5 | 1.22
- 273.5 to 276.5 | 1.22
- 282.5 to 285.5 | 1.23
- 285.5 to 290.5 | 1.22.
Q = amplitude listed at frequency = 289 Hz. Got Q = 1.27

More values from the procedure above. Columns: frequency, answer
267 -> 1.19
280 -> 1.22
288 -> 1.26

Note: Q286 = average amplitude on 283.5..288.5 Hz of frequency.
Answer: 1.2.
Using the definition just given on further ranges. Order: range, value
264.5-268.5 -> 1.23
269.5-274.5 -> 1.23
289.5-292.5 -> 1.22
